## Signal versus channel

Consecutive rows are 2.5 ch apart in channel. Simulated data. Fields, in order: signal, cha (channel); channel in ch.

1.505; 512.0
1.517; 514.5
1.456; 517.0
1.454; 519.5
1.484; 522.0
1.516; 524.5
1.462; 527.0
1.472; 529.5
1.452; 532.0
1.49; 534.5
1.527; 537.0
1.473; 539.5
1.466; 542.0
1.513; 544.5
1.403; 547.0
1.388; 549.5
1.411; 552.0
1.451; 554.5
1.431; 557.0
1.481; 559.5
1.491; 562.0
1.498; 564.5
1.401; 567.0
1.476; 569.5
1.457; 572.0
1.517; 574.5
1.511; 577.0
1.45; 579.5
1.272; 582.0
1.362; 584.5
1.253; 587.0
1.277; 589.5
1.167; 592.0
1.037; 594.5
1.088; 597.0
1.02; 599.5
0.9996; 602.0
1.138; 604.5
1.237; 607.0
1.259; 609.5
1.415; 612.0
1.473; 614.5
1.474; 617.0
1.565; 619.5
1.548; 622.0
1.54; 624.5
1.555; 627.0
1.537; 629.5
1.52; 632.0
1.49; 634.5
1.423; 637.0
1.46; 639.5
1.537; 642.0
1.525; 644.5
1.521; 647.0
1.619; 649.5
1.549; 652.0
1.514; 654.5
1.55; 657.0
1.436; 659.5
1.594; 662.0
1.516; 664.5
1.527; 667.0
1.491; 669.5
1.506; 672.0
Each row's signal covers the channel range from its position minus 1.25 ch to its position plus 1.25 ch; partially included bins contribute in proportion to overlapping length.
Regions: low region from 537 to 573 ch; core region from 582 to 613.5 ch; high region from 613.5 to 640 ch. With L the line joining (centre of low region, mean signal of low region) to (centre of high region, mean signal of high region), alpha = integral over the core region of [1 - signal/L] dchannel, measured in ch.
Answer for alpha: 6.2 ch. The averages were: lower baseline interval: 1.46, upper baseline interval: 1.51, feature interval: 1.19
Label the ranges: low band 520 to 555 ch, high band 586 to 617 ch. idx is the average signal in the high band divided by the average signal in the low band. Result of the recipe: 0.8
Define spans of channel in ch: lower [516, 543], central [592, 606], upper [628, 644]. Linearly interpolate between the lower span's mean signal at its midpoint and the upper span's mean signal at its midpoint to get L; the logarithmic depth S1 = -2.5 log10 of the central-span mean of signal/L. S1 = 0.36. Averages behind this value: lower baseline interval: 1.48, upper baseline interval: 1.5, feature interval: 1.07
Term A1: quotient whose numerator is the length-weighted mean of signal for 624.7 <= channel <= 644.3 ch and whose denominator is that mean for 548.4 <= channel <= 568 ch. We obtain 1.0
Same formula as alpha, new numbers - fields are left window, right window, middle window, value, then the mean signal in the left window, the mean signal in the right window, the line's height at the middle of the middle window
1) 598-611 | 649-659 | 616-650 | -3.85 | 1.14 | 1.54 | 1.37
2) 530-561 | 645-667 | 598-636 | 3.19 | 1.46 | 1.54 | 1.51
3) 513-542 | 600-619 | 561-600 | 0.65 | 1.48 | 1.29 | 1.35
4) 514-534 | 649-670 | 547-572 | 0.75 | 1.48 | 1.53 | 1.49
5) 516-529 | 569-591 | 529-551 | -0.22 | 1.47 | 1.39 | 1.45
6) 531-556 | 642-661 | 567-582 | 0.21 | 1.46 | 1.53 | 1.48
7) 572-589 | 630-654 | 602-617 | 1.65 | 1.39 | 1.52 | 1.45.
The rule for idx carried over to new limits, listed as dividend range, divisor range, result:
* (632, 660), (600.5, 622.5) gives 1.13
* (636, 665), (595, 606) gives 1.43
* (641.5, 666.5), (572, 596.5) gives 1.17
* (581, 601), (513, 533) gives 0.80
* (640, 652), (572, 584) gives 1.08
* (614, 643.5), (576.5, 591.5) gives 1.13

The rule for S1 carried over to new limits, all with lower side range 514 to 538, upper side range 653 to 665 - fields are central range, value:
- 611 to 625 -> 0.01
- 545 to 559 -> 0.05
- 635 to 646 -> 0.02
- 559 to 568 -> 0.02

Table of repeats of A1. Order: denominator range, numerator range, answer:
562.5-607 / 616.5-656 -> 1.18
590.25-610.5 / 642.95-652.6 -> 1.39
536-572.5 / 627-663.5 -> 1.04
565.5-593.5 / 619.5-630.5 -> 1.13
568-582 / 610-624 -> 1.02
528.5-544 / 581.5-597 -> 0.82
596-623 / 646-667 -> 1.19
